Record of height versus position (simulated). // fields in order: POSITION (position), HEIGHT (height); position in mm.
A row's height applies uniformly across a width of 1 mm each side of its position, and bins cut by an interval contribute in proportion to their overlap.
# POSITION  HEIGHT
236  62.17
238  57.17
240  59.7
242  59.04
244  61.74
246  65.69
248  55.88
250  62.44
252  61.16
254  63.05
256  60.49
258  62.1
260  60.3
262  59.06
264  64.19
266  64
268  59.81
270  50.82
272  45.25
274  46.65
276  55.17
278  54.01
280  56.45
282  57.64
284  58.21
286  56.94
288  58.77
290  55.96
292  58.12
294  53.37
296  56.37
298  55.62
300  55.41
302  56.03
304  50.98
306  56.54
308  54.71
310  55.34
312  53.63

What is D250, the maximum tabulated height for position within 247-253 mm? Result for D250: 62.44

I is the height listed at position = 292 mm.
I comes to 58.12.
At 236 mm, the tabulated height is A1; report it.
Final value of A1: 62.17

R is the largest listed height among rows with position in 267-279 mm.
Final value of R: 59.81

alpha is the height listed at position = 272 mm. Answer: 45.25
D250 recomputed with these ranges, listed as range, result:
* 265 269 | 64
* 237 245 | 61.74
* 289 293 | 58.12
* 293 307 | 56.54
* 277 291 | 58.77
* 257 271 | 64.19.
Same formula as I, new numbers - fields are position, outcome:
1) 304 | 50.98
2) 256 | 60.49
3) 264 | 64.19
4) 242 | 59.04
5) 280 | 56.45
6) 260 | 60.3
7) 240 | 59.7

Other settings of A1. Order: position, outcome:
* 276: 55.17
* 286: 56.94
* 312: 53.63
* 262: 59.06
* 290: 55.96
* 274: 46.65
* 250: 62.44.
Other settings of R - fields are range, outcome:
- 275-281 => 56.45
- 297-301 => 55.62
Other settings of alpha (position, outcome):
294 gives 53.37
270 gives 50.82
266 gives 64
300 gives 55.41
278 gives 54.01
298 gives 55.62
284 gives 58.21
